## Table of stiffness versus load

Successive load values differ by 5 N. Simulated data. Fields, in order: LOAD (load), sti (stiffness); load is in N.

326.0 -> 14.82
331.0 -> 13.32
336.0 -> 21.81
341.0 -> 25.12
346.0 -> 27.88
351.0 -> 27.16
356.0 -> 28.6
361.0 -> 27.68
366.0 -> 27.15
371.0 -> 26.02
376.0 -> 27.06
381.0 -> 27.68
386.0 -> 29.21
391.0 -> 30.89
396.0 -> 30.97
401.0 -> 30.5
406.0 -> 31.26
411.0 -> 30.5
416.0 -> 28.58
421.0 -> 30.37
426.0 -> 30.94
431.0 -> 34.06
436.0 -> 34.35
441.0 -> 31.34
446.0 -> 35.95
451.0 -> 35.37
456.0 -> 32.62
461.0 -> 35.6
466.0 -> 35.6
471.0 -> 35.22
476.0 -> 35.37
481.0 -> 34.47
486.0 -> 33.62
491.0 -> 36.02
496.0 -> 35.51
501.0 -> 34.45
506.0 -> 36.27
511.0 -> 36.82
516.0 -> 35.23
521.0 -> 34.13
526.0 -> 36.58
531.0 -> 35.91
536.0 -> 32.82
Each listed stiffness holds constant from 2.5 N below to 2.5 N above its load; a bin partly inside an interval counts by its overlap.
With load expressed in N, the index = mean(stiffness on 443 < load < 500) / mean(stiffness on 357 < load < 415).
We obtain 1.2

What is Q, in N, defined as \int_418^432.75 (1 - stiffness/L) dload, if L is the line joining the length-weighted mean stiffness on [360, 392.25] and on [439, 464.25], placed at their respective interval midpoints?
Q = 0.2 N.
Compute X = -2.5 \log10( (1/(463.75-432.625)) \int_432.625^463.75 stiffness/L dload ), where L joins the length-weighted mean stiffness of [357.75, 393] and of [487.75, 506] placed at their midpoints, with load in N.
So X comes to -0.06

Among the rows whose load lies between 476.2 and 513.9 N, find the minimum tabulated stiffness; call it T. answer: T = 33.62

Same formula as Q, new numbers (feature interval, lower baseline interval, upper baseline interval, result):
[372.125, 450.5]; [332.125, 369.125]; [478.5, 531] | -3.3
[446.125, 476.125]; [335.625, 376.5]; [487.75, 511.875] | -1.6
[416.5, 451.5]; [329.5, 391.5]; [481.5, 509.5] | -1.9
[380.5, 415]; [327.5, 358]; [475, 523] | -3.2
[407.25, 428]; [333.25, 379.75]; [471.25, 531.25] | 0.0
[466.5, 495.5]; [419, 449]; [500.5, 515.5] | -0.2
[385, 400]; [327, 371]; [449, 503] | -1.3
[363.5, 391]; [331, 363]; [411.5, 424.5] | -0.5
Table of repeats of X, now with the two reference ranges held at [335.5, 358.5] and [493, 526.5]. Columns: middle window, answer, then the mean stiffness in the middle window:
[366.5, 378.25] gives 0.05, 26.6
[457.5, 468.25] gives -0.08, 35.3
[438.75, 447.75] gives -0.06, 33.5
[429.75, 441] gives -0.07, 33.6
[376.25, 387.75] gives 0.01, 28.1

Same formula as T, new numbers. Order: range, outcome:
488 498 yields 35.51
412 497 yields 28.58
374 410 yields 27.06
